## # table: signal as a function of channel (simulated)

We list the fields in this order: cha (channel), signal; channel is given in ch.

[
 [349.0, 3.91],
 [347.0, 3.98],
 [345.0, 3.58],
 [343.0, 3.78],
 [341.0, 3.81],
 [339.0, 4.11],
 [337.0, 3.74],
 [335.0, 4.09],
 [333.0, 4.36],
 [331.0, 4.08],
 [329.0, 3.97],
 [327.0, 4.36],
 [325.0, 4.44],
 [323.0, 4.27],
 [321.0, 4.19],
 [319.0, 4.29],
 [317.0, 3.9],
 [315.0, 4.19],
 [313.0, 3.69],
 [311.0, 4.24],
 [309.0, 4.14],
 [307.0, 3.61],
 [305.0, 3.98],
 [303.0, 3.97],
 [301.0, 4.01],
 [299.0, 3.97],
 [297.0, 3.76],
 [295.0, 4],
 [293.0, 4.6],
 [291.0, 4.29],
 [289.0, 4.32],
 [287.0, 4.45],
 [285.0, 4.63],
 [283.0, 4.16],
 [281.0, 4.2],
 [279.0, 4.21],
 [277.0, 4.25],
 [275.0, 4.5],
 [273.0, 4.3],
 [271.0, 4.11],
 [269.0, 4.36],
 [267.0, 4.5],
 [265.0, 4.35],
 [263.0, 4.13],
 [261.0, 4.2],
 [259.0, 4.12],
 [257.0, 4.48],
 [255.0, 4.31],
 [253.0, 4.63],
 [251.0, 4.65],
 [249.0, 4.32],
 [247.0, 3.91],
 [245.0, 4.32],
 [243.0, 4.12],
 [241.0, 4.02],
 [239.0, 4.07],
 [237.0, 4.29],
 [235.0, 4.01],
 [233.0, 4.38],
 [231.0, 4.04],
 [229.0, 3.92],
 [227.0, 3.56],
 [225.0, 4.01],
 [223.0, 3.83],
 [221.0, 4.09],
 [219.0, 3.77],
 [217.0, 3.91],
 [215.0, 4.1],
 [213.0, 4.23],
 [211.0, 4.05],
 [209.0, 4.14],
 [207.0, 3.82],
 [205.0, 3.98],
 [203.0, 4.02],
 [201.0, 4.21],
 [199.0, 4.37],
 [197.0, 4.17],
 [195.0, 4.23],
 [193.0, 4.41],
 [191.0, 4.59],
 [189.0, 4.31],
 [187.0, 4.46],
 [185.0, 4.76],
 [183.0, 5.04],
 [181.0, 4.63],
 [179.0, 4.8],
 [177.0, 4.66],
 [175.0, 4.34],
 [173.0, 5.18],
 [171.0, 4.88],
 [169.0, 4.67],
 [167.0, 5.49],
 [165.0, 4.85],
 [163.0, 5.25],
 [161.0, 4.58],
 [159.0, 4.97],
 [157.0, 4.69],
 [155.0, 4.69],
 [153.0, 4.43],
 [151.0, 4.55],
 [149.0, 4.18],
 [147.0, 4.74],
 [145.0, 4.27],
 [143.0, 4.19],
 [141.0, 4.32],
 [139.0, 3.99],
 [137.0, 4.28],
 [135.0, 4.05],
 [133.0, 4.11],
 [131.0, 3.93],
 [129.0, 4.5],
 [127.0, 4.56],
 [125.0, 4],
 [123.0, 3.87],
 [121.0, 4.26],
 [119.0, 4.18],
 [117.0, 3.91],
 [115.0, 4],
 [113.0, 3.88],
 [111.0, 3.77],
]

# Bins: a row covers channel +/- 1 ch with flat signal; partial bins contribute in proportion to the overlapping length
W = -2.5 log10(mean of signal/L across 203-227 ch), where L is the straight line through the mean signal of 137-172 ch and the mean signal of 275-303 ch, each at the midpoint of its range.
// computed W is 0.12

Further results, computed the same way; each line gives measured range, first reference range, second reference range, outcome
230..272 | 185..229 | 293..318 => -0.051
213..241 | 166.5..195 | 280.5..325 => 0.122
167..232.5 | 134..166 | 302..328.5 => 0.019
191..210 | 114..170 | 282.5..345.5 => 0.034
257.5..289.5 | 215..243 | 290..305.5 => -0.066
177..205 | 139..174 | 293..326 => 0.022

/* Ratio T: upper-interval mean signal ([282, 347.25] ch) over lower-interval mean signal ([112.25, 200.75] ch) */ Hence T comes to 0.9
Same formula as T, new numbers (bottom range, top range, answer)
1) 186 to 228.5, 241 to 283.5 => 1.04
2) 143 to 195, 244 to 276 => 0.92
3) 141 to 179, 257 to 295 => 0.92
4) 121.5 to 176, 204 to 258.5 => 0.91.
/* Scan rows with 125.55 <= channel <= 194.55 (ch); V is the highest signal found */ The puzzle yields 5.49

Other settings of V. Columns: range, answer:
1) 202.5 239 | 4.38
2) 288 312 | 4.6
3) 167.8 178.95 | 5.18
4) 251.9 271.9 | 4.63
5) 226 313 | 4.65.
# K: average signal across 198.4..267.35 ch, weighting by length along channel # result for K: 4.13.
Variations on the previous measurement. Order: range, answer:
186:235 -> 4.11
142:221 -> 4.47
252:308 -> 4.23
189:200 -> 4.35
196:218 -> 4.09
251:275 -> 4.34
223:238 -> 4.02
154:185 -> 4.85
